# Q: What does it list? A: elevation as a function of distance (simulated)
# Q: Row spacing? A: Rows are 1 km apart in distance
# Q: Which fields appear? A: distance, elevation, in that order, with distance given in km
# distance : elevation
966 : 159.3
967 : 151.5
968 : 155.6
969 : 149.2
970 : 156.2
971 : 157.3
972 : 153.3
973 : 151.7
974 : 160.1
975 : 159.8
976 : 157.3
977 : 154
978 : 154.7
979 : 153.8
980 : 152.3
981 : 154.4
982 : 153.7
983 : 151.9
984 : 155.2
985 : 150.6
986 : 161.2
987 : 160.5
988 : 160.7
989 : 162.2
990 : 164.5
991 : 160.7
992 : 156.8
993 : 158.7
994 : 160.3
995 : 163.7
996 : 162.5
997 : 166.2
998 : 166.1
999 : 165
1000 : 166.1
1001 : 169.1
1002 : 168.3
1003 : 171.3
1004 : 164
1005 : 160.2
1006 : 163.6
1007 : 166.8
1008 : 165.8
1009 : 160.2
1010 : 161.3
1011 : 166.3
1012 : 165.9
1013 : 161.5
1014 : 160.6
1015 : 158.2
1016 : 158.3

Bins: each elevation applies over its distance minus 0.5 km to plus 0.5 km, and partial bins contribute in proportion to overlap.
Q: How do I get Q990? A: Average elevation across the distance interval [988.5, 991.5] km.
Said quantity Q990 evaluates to 162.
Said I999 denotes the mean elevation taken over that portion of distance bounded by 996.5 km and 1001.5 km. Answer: 166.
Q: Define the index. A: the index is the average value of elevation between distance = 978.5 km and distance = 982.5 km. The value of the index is 154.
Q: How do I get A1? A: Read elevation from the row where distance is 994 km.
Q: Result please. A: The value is 160.3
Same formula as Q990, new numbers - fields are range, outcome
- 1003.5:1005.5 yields 162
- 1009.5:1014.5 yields 163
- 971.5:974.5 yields 155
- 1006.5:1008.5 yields 166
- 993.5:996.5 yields 162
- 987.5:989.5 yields 161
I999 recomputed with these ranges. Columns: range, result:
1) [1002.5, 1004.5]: 168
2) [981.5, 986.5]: 155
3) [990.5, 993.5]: 159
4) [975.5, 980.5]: 154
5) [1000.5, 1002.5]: 169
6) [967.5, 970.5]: 154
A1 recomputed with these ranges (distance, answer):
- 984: 155.2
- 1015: 158.2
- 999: 165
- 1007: 166.8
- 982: 153.7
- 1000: 166.1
